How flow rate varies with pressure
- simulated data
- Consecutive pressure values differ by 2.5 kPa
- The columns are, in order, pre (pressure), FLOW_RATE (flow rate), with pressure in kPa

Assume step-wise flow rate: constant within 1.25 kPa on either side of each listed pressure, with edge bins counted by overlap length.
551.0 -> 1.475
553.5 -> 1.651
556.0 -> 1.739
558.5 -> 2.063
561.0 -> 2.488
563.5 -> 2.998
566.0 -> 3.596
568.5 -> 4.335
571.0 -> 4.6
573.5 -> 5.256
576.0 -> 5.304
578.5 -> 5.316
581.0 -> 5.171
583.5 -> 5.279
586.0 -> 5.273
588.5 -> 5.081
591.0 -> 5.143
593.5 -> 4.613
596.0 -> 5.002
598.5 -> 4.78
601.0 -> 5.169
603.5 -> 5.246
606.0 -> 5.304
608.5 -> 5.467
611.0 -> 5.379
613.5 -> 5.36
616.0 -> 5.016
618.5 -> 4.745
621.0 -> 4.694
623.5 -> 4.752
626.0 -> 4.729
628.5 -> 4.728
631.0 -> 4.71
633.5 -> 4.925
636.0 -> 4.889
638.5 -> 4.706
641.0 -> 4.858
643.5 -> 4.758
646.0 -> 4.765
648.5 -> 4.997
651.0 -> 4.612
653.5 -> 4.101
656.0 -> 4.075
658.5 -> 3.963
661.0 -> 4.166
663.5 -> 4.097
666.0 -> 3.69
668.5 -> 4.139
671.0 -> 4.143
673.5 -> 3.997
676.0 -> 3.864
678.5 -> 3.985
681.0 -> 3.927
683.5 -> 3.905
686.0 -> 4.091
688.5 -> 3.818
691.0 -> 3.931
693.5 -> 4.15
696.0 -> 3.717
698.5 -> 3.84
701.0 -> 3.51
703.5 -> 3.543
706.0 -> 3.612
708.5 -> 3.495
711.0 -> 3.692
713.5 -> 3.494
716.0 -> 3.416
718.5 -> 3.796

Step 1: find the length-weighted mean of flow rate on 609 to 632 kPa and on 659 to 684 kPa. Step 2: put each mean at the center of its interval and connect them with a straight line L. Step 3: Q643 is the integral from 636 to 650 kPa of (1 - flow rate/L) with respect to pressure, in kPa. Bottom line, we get -0.96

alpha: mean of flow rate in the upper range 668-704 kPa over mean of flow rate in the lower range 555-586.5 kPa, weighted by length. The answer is 0.95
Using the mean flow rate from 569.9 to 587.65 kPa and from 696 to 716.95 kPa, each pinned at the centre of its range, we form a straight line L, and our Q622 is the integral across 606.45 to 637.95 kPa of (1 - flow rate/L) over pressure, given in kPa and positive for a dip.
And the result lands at -2.2 kPa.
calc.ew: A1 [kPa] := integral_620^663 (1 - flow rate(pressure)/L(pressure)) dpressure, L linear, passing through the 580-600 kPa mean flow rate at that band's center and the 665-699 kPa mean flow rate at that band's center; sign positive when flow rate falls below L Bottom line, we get -1.7 kPa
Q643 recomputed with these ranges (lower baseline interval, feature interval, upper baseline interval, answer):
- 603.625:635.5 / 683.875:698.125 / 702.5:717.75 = -0.3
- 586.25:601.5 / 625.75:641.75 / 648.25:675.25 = -1.1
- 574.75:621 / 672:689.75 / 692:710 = 0.2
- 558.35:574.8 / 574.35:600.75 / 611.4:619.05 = -4.9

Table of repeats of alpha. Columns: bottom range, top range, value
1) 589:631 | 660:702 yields 0.79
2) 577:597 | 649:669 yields 0.81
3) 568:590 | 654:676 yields 0.79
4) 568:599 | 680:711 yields 0.75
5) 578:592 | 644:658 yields 0.86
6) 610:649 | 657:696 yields 0.82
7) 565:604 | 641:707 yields 0.82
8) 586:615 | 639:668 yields 0.85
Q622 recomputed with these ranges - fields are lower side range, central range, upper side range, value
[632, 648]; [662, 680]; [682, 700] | 1.18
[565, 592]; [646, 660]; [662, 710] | -0.60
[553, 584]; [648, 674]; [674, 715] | -2.45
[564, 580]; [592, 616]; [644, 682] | -3.47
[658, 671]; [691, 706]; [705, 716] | -0.31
